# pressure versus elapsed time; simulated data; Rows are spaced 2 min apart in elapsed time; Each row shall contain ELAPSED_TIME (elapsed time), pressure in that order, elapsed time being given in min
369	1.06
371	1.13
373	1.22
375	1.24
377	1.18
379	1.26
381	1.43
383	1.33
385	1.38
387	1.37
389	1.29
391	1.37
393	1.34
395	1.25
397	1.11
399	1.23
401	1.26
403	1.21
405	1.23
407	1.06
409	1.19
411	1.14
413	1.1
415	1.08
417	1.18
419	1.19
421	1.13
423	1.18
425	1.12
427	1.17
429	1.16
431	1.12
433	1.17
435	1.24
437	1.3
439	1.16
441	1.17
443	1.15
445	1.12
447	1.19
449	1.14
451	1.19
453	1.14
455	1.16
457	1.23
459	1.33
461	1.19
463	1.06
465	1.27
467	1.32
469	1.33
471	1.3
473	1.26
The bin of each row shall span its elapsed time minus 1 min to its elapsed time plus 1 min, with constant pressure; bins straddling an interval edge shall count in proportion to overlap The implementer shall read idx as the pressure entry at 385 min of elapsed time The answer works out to 1.38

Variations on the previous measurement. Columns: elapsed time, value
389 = 1.29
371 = 1.13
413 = 1.1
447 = 1.19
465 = 1.27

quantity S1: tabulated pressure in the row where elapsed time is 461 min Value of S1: 1.19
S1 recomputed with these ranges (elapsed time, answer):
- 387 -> 1.37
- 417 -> 1.18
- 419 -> 1.19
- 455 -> 1.16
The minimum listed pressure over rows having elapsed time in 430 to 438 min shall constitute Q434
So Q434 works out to 1.12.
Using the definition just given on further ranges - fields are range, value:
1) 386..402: 1.11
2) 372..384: 1.18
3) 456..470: 1.06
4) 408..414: 1.1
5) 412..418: 1.08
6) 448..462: 1.14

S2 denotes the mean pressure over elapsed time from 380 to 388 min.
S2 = 1.38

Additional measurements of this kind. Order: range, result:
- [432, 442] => 1.21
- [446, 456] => 1.16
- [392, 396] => 1.29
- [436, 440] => 1.23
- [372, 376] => 1.23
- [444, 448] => 1.16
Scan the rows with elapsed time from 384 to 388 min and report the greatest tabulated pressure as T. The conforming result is 1.38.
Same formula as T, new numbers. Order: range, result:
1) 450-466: 1.33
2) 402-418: 1.23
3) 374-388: 1.43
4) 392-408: 1.34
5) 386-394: 1.37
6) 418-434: 1.19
